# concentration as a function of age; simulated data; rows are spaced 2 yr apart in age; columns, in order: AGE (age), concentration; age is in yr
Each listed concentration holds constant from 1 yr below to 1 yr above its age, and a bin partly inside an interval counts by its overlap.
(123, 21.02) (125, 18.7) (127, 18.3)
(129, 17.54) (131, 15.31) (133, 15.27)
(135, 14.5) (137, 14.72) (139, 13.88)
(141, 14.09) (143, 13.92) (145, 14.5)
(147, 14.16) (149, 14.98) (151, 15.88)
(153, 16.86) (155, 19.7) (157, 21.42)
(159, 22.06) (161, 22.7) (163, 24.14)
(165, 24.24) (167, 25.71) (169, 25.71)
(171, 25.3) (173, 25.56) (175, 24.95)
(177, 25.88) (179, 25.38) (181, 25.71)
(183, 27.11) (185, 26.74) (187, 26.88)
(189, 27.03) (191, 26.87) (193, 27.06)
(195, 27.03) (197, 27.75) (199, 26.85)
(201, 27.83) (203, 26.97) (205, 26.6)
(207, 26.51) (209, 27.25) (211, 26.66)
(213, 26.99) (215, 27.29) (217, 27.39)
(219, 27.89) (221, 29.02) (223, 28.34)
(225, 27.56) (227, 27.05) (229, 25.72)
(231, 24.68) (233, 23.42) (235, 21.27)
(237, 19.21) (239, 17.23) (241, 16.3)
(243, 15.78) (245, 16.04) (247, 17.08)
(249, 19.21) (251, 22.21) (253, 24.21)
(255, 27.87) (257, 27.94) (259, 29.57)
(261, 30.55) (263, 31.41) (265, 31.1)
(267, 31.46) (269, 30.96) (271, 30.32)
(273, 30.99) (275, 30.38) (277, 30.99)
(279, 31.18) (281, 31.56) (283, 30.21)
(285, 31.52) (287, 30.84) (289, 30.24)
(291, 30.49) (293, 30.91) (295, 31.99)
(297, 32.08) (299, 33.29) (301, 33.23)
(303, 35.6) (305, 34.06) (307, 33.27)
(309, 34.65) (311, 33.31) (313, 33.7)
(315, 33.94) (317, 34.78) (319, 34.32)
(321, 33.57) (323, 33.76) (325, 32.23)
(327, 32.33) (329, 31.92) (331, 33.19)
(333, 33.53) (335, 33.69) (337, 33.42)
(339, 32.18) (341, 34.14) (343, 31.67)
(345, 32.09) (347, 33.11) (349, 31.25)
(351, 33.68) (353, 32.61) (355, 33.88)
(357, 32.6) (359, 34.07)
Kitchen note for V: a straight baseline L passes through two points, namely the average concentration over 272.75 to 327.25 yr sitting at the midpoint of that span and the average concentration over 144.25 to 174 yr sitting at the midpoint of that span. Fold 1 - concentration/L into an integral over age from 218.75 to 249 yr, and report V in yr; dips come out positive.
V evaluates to 5.3 yr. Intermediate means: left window 20.9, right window 32.5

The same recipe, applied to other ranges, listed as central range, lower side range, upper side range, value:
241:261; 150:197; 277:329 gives 4.82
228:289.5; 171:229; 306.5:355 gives 7.62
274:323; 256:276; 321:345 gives -1.34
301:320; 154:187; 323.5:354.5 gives -1.66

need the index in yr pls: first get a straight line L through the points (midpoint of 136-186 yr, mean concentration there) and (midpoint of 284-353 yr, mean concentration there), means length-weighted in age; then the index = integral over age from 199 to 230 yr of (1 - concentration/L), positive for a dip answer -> -2.8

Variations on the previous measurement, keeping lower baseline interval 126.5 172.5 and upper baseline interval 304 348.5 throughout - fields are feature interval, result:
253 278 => -1.61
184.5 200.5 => -3.56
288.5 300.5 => -0.38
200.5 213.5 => -2.00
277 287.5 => -0.51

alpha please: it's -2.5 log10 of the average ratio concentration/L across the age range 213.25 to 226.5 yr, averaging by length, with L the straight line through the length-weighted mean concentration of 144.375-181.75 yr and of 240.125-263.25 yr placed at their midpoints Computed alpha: -0.23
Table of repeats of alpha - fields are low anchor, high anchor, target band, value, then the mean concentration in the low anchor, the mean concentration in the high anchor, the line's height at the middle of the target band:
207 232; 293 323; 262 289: 0.009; 27.1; 33.6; 31.2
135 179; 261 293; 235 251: 0.483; 20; 30.9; 27.8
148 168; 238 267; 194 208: -0.223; 20.8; 23.6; 22.1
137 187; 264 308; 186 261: 0.051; 21.3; 31.7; 26.4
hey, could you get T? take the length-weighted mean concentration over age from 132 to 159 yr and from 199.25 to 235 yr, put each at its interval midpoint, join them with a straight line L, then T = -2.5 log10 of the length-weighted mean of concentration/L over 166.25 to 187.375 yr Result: -0.25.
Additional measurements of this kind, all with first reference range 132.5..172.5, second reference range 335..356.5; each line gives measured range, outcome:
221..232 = -0.12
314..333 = -0.07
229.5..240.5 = 0.17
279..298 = -0.09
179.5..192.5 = -0.25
